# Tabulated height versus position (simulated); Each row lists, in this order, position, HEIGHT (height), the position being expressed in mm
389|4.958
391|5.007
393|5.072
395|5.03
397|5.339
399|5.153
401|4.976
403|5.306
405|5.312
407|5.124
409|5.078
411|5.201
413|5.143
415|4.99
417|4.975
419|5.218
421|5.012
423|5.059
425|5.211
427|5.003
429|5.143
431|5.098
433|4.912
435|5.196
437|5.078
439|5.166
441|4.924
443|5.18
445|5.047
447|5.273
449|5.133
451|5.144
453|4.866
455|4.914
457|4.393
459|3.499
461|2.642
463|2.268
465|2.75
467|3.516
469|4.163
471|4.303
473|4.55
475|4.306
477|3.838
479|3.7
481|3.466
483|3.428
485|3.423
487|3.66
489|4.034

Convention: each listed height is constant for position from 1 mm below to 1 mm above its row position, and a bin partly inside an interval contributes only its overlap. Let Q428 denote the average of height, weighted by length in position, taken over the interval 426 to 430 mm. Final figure 5.07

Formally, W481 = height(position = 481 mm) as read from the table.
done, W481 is 3.466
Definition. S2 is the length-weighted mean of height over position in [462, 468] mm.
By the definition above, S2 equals 2.84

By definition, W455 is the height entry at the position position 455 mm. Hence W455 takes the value 4.914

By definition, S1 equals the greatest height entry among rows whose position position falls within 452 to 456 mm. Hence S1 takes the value 4.914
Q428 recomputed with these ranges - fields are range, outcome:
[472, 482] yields 3.97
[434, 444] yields 5.11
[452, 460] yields 4.42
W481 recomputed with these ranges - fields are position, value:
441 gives 4.924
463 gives 2.268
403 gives 5.306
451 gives 5.144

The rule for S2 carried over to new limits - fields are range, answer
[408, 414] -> 5.14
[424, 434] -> 5.07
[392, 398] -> 5.15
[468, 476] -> 4.33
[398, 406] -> 5.19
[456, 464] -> 3.2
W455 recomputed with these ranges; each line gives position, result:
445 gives 5.047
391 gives 5.007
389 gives 4.958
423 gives 5.059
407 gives 5.124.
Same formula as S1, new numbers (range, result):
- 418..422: 5.218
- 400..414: 5.312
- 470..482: 4.55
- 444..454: 5.273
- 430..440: 5.196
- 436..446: 5.18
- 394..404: 5.339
